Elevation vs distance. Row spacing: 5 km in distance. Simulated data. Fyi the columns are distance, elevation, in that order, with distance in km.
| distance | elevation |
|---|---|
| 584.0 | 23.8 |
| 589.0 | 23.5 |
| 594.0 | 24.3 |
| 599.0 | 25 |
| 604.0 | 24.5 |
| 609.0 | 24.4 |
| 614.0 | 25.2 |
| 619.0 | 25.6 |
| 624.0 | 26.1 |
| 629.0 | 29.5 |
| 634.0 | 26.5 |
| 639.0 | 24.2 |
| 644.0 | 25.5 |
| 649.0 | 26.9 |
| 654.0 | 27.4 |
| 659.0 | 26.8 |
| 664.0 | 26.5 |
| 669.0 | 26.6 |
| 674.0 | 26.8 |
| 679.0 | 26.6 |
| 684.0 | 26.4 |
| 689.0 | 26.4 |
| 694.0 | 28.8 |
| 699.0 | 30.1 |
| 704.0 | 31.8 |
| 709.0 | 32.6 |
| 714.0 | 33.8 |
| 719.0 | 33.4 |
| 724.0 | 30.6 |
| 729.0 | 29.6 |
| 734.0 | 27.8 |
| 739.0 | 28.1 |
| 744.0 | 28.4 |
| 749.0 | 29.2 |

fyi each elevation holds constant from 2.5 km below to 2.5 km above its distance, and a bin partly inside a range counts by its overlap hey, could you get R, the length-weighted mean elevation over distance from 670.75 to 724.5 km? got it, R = 29.7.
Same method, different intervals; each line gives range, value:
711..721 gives 33.6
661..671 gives 26.6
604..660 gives 26.1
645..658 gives 26.9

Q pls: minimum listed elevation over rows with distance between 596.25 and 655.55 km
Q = 24.2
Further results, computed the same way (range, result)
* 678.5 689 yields 26.4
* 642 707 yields 25.5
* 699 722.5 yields 30.1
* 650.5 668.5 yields 26.5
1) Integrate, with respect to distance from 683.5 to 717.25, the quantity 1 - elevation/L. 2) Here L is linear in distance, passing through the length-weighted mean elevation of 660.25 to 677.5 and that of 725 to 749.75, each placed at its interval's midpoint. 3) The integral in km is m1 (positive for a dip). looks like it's -3.3 km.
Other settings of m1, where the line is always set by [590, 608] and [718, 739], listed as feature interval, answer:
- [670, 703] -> 0.55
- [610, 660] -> -0.61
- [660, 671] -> 0.27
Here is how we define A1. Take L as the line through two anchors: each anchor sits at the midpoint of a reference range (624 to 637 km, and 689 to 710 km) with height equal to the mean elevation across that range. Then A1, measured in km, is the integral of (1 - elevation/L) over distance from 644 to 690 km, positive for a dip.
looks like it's 3.6 km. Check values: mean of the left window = 27.5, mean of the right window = 30.2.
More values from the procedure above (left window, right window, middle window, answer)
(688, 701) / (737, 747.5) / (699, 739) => -3.7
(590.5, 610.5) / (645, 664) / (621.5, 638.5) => -0.8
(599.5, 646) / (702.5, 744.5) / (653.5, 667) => 0.4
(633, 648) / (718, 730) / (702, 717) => -1.3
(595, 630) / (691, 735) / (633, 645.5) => 0.8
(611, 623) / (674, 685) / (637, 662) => -0.2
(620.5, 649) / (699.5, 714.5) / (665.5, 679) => 1.3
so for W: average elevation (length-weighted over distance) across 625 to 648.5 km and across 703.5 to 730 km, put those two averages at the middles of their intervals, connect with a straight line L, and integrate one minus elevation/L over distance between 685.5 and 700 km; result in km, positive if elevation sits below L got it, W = 1.10 km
